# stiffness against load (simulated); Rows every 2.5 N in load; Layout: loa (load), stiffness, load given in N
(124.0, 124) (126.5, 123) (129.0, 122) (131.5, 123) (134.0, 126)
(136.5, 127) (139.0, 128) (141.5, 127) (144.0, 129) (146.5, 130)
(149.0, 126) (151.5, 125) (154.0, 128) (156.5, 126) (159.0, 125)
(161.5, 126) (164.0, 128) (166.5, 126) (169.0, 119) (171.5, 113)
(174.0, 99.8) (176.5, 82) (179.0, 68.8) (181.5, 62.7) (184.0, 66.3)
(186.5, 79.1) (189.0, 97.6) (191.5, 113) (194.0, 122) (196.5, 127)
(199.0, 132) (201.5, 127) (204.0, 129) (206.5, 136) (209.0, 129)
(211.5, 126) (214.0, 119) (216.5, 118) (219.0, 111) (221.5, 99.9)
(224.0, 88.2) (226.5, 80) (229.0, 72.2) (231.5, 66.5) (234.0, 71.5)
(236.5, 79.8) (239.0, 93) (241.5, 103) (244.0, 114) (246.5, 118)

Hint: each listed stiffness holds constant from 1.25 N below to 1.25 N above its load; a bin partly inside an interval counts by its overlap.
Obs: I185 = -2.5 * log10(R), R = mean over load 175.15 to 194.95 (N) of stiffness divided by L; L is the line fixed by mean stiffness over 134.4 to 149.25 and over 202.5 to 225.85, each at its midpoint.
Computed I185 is 0.37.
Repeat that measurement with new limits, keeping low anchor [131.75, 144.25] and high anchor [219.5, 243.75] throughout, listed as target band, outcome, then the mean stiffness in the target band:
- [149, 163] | -0.06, 126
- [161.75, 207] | -0.01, 107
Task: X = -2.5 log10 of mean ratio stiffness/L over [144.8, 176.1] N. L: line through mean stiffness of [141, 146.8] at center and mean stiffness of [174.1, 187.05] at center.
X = -0.18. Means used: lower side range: 129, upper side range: 73.9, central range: 122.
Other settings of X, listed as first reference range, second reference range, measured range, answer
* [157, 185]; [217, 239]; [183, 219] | -0.239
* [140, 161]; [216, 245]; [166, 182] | 0.212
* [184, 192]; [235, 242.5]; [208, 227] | -0.208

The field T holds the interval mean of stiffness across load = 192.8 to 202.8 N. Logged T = 127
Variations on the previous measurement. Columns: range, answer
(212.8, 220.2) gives 116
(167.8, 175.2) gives 111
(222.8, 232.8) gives 76.6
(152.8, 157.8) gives 127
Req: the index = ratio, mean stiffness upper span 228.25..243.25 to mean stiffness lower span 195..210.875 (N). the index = 0.64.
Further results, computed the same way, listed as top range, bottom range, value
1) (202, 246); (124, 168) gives 0.82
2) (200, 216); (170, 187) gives 1.55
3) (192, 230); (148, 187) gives 1.07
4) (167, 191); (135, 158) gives 0.70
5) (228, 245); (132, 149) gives 0.67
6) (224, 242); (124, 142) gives 0.64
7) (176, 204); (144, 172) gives 0.80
